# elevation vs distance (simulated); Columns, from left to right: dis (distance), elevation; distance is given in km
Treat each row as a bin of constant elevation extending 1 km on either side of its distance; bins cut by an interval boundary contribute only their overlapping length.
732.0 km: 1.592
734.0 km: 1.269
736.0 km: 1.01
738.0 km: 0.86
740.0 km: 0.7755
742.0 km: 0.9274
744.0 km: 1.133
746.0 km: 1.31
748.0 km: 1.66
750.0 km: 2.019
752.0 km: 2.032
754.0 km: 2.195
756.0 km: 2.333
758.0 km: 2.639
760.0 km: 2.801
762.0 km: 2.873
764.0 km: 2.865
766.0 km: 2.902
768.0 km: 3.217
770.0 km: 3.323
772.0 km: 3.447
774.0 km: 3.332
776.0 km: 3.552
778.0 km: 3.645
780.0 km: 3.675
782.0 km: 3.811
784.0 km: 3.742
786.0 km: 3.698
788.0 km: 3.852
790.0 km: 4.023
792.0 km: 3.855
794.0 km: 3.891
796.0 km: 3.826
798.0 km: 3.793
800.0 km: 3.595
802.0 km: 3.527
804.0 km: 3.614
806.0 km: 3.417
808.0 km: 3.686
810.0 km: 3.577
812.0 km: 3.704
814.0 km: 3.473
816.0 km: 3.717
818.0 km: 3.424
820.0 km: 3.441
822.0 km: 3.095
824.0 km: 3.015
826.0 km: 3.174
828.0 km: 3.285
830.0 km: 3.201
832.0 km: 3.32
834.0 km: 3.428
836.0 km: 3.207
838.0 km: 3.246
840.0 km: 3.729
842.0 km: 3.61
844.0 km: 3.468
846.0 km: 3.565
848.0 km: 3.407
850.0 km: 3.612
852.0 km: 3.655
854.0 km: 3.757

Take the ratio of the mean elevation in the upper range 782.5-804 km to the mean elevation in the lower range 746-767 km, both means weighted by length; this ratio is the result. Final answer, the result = 1.6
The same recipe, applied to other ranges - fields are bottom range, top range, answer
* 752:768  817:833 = 1.22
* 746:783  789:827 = 1.25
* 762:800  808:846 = 0.96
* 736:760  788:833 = 2.14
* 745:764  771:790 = 1.63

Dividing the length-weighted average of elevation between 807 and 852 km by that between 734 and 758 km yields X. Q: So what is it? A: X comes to 2.3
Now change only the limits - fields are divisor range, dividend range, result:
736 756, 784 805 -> 2.58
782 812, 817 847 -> 0.90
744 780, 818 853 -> 1.25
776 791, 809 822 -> 0.94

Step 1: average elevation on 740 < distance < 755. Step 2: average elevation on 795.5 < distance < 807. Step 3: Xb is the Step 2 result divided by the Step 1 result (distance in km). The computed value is 2.33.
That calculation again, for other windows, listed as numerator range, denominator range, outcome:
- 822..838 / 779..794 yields 0.85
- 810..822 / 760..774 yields 1.13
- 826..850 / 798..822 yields 0.96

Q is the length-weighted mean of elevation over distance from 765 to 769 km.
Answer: 3.06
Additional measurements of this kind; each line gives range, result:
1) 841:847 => 3.55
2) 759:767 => 2.86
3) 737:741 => 0.818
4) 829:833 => 3.26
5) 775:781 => 3.62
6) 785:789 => 3.77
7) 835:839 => 3.23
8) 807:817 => 3.63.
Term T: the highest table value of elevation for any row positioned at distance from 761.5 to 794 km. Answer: 4.023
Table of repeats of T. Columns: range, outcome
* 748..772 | 3.447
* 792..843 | 3.891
